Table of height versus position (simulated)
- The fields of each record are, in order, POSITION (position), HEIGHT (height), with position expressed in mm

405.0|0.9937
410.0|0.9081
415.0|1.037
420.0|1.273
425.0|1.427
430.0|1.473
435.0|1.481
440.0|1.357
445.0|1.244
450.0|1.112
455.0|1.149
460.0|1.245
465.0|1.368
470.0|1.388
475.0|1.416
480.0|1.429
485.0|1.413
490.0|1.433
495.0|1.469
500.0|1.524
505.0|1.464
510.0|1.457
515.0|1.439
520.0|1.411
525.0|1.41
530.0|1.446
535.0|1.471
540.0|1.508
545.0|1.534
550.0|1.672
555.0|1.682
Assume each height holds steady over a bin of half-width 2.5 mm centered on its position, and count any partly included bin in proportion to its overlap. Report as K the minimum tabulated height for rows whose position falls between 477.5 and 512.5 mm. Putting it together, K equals 1.413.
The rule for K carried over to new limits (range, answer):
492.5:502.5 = 1.469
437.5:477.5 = 1.112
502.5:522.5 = 1.411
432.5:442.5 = 1.357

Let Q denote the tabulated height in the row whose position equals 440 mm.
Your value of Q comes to 1.357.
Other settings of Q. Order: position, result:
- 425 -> 1.427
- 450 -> 1.112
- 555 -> 1.682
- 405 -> 0.9937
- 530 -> 1.446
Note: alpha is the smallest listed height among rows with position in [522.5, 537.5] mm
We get 1.41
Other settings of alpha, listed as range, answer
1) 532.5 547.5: 1.471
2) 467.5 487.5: 1.388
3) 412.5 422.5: 1.037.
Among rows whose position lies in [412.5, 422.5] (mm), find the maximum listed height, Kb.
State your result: 1.273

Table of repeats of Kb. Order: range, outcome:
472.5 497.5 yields 1.469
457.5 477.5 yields 1.416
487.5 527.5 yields 1.524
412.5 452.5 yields 1.481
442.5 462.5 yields 1.245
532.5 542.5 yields 1.508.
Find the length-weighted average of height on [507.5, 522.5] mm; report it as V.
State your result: 1.44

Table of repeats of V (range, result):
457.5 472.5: 1.33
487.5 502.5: 1.48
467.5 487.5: 1.41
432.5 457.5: 1.27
